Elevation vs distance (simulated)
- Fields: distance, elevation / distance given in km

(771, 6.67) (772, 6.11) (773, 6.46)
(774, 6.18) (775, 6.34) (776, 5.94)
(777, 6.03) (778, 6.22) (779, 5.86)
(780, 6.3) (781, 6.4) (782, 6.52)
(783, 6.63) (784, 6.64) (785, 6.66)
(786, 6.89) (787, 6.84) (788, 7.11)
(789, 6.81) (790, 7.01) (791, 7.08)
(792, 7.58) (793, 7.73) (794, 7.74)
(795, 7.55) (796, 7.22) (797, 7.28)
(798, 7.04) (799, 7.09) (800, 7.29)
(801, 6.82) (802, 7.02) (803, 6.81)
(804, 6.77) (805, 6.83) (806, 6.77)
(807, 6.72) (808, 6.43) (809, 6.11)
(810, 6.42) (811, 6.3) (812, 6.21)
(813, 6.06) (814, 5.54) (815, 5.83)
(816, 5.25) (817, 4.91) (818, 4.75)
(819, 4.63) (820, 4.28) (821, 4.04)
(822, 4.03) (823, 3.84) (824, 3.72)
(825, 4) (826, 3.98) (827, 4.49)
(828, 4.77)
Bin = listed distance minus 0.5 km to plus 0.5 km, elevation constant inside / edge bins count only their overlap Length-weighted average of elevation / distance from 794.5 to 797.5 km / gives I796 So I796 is 7.35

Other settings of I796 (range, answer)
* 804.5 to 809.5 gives 6.57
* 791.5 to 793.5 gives 7.66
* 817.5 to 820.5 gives 4.55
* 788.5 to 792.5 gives 7.12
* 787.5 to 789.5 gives 6.96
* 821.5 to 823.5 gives 3.94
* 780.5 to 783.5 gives 6.52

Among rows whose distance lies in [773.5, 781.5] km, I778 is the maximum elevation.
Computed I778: 6.4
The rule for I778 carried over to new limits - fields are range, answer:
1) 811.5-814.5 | 6.21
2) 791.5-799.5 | 7.74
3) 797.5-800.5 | 7.29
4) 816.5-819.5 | 4.91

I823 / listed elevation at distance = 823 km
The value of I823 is 3.84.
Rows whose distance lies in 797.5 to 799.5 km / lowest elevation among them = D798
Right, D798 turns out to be 7.04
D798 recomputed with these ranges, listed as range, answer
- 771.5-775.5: 6.11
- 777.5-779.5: 5.86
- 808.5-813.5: 6.06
